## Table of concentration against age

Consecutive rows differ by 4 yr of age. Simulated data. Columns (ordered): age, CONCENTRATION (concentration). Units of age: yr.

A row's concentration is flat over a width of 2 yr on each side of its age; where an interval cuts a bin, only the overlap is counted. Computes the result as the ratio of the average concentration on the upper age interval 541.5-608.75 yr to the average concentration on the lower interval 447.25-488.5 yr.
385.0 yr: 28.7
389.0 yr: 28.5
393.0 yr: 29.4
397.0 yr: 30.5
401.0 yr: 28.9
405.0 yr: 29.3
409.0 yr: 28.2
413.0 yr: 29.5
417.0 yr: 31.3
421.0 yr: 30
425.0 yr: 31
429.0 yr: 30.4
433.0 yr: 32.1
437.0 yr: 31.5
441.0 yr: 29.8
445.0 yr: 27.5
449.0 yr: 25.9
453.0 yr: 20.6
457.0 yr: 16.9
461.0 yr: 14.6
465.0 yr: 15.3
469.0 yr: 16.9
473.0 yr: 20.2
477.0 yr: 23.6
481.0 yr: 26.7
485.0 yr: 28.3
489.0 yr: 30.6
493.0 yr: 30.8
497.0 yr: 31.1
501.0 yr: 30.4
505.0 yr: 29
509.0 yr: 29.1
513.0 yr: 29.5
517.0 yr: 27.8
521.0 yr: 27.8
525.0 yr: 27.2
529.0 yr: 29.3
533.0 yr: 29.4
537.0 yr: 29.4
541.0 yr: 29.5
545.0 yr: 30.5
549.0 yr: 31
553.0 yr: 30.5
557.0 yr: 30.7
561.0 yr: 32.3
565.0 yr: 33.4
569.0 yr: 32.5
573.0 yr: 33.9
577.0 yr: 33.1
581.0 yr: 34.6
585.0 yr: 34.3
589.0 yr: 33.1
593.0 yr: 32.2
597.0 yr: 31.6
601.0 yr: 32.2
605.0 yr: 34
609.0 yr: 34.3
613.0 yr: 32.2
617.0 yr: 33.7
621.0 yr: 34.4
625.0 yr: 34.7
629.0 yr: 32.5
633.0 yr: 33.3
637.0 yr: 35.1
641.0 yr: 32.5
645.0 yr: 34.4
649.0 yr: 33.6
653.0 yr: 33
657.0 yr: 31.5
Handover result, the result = 1.5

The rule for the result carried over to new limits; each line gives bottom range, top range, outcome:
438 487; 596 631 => 1.49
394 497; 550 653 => 1.25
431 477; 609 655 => 1.47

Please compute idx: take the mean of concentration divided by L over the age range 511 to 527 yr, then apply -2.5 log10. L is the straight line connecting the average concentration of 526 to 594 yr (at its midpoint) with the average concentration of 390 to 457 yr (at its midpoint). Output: 0.10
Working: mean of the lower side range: 28.7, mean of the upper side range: 31.7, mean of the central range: 28.1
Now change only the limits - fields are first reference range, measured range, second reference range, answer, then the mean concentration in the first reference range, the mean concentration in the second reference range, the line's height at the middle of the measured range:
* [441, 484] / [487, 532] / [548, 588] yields -0.118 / 21.4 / 32.7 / 26.4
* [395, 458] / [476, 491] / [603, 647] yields 0.094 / 28.5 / 33.7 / 30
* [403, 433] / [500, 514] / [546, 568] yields 0.058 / 30.1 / 31.6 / 31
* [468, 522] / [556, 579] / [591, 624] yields -0.055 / 27.5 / 33.1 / 31.1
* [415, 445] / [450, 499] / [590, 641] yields 0.334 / 30.6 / 33.3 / 31.3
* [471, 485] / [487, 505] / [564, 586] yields -0.177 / 24.2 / 33.6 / 25.9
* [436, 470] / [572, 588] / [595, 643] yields -0.109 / 22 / 33.4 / 30.7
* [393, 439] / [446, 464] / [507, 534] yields 0.442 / 30.2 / 28.6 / 29.6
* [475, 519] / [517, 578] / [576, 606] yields 0.021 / 28.8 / 33.1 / 31.1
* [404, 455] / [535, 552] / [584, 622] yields 0.056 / 29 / 33.1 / 31.7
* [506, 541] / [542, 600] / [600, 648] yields -0.044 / 28.7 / 33.6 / 31.1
